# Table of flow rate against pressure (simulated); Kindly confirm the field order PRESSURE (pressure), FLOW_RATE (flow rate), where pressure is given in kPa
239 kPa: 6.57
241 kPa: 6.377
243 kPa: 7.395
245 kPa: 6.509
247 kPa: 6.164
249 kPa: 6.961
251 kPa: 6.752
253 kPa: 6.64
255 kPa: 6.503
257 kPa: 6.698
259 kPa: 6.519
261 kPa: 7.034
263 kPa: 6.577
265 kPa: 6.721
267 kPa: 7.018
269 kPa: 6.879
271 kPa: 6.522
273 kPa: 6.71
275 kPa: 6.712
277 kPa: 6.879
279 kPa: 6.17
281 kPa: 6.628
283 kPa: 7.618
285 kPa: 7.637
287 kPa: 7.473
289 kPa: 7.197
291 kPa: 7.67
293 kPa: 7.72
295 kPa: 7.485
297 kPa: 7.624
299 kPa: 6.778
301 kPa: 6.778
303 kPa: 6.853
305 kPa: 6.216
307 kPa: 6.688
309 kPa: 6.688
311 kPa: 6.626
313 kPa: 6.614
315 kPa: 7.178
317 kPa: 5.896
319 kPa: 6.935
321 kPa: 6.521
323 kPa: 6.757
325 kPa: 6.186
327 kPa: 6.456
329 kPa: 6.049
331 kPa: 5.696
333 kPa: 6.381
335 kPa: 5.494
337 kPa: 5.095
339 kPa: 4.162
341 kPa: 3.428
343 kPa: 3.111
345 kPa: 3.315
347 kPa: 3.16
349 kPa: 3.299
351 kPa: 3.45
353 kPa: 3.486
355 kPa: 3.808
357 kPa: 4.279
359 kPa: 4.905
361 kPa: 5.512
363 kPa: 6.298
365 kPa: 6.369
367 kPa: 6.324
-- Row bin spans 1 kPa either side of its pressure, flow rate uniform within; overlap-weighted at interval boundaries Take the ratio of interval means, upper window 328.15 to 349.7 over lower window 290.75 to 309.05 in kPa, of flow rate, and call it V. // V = 0.6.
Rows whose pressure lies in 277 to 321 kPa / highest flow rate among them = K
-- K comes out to 7.72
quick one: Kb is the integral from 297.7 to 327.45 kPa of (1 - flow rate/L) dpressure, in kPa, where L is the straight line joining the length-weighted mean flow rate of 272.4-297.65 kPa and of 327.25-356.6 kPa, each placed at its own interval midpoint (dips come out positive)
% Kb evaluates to -4.3 kPa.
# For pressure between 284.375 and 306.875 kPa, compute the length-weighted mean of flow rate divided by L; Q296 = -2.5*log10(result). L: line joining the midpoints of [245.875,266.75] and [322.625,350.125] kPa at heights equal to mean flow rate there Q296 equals -0.24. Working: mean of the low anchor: 6.67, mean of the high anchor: 4.85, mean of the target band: 7.19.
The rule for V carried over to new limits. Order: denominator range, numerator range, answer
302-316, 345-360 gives 0.56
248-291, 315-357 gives 0.72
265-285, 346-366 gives 0.65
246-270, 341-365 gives 0.62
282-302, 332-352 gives 0.55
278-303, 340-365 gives 0.57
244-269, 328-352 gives 0.66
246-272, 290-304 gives 1.09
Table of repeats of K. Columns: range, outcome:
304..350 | 7.178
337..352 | 5.095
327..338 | 6.456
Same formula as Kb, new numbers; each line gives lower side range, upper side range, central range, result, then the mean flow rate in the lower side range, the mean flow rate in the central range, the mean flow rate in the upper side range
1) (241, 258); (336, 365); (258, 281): -1.9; 6.68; 6.7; 4.17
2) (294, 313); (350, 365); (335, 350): 4.3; 6.85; 3.78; 4.66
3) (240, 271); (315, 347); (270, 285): -1.1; 6.71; 6.81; 5.42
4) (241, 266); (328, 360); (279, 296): -4.6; 6.69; 7.35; 4.32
